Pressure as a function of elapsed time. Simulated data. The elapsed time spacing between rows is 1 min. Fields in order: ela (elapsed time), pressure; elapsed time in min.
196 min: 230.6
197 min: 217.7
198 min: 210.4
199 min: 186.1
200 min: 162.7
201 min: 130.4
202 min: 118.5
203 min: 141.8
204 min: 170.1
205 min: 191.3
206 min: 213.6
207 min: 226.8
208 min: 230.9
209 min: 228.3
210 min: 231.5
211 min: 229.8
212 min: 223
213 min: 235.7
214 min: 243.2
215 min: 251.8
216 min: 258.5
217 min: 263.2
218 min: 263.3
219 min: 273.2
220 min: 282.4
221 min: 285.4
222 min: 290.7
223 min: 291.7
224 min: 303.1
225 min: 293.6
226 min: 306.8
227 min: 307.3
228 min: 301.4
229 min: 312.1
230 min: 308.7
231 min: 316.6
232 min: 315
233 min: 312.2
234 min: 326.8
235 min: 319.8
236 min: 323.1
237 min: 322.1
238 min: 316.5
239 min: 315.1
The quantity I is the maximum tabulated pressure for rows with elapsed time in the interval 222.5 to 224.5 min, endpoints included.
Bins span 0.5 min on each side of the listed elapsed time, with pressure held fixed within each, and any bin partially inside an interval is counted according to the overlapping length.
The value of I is 303.1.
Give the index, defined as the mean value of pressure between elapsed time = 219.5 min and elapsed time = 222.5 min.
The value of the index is 286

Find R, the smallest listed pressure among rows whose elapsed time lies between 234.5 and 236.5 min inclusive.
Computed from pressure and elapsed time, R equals 319.8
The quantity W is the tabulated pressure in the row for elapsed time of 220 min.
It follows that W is 282.4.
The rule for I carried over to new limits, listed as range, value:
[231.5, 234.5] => 326.8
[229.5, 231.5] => 316.6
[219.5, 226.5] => 306.8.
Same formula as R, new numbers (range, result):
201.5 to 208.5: 118.5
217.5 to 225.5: 263.3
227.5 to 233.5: 301.4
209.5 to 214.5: 223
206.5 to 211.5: 226.8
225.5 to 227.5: 306.8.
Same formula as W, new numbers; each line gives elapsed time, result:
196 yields 230.6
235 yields 319.8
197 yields 217.7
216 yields 258.5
